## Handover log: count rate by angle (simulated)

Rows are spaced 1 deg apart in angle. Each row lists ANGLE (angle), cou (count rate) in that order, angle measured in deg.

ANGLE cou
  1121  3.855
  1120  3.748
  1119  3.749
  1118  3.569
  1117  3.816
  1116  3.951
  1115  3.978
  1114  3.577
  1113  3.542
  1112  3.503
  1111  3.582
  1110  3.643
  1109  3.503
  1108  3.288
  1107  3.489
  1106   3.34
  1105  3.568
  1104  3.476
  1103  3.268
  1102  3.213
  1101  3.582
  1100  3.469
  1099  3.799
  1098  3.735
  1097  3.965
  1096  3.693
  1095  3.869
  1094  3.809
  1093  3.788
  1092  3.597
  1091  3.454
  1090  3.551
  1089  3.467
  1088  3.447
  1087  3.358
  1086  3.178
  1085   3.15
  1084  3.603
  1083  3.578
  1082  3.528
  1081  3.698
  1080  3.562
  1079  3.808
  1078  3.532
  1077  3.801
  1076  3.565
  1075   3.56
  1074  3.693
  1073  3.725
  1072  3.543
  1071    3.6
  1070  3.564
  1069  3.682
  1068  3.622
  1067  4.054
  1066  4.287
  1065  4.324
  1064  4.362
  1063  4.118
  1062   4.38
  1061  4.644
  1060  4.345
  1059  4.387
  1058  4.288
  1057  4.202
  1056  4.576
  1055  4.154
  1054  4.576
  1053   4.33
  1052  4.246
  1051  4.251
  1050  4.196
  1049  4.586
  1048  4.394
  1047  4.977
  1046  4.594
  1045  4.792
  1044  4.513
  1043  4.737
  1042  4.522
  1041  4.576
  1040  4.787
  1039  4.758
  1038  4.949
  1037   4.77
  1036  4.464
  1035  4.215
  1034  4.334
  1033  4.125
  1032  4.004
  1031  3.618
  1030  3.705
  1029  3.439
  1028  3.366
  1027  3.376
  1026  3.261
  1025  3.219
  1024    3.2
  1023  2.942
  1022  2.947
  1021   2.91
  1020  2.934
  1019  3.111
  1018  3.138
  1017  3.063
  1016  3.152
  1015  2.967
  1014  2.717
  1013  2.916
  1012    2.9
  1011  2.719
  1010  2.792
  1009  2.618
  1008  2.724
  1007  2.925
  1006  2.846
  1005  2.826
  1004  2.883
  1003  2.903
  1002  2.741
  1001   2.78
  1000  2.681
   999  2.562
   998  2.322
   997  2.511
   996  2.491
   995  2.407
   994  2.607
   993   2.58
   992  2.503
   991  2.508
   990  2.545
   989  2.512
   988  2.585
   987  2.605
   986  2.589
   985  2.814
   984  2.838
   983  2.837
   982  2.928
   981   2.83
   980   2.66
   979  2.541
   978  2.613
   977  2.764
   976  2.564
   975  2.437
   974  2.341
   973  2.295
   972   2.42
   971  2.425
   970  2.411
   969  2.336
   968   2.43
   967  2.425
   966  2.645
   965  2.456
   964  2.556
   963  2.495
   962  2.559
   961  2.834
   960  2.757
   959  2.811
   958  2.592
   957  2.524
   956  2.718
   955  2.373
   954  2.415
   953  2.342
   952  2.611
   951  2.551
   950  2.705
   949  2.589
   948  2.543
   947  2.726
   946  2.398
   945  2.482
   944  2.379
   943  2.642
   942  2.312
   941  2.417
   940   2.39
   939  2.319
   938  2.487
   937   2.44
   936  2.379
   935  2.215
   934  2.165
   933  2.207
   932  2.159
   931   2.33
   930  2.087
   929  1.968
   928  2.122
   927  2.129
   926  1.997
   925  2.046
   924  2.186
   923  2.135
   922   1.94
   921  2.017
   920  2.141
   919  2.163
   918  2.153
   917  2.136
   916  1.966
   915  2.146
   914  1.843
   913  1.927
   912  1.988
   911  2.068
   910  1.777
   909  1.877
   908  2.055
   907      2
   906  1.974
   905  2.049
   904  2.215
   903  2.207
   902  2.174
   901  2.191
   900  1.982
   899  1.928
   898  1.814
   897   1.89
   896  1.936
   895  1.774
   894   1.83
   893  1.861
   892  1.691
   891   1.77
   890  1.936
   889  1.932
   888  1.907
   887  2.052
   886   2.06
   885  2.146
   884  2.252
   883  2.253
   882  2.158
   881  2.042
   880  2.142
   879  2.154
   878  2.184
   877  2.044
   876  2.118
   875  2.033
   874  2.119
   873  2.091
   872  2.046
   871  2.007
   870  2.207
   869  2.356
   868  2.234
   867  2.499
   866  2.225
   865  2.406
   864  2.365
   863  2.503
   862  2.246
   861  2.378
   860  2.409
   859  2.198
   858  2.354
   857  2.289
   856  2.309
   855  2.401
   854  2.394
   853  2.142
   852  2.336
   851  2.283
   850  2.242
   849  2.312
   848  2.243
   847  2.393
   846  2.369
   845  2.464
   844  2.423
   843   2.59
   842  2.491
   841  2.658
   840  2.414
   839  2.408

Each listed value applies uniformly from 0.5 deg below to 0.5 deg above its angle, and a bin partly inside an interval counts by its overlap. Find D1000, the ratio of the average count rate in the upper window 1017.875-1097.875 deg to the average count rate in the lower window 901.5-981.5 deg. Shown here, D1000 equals 1.68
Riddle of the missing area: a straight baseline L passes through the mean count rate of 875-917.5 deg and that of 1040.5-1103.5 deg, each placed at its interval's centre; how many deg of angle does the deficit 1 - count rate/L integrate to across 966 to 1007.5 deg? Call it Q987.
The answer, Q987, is 5.5 deg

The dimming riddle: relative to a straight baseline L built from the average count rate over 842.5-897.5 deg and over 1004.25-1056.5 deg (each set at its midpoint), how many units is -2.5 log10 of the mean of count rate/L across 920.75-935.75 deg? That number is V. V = 0.28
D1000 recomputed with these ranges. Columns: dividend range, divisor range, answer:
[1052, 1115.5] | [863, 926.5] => 1.82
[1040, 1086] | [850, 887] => 1.83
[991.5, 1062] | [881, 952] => 1.67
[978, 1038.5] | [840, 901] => 1.39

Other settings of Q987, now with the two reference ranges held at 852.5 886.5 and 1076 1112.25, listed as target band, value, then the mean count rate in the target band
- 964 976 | 1.7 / 2.43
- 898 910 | 1.9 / 2.04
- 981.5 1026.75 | 3.5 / 2.79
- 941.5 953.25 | 0.7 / 2.53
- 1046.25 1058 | -3.9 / 4.41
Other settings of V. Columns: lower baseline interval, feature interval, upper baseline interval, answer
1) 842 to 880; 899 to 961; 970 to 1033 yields 0.13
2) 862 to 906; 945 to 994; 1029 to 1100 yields 0.17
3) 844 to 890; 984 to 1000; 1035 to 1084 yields 0.34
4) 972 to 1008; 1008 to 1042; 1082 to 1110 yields -0.19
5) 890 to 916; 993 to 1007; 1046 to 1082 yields 0.21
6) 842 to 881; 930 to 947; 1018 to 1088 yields 0.24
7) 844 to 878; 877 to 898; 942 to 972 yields 0.18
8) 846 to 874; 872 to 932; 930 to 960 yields 0.16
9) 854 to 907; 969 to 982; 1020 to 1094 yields 0.22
